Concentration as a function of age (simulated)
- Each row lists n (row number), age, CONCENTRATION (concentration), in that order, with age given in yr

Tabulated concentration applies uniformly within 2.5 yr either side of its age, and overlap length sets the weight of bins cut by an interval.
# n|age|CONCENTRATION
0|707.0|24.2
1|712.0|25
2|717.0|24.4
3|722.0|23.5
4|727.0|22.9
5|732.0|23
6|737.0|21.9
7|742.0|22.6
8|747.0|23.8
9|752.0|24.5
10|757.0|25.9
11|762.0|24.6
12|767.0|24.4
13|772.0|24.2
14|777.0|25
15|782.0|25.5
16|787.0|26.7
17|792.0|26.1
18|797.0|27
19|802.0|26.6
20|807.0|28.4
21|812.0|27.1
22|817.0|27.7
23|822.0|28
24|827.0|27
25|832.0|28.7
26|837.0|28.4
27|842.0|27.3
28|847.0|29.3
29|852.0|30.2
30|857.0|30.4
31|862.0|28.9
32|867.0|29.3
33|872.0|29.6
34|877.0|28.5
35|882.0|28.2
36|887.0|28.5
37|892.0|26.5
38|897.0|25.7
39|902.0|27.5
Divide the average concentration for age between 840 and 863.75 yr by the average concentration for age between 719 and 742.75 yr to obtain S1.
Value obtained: 1.3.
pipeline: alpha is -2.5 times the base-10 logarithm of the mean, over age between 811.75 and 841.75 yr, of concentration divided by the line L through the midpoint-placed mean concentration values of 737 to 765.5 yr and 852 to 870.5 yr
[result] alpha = 0.00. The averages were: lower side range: 24.1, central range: 27.8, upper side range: 29.6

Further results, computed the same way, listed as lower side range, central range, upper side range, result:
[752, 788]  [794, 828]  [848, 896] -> -0.033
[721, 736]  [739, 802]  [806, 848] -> 0.001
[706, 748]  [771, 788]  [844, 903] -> -0.002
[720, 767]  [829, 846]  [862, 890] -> -0.035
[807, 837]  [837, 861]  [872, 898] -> -0.053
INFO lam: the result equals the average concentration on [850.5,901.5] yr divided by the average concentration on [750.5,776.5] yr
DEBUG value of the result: 1.2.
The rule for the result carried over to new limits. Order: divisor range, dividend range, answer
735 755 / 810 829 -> 1.18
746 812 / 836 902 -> 1.11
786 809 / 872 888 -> 1.06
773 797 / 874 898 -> 1.07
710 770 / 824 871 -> 1.21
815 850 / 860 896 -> 1.01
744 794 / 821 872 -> 1.15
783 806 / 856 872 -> 1.11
